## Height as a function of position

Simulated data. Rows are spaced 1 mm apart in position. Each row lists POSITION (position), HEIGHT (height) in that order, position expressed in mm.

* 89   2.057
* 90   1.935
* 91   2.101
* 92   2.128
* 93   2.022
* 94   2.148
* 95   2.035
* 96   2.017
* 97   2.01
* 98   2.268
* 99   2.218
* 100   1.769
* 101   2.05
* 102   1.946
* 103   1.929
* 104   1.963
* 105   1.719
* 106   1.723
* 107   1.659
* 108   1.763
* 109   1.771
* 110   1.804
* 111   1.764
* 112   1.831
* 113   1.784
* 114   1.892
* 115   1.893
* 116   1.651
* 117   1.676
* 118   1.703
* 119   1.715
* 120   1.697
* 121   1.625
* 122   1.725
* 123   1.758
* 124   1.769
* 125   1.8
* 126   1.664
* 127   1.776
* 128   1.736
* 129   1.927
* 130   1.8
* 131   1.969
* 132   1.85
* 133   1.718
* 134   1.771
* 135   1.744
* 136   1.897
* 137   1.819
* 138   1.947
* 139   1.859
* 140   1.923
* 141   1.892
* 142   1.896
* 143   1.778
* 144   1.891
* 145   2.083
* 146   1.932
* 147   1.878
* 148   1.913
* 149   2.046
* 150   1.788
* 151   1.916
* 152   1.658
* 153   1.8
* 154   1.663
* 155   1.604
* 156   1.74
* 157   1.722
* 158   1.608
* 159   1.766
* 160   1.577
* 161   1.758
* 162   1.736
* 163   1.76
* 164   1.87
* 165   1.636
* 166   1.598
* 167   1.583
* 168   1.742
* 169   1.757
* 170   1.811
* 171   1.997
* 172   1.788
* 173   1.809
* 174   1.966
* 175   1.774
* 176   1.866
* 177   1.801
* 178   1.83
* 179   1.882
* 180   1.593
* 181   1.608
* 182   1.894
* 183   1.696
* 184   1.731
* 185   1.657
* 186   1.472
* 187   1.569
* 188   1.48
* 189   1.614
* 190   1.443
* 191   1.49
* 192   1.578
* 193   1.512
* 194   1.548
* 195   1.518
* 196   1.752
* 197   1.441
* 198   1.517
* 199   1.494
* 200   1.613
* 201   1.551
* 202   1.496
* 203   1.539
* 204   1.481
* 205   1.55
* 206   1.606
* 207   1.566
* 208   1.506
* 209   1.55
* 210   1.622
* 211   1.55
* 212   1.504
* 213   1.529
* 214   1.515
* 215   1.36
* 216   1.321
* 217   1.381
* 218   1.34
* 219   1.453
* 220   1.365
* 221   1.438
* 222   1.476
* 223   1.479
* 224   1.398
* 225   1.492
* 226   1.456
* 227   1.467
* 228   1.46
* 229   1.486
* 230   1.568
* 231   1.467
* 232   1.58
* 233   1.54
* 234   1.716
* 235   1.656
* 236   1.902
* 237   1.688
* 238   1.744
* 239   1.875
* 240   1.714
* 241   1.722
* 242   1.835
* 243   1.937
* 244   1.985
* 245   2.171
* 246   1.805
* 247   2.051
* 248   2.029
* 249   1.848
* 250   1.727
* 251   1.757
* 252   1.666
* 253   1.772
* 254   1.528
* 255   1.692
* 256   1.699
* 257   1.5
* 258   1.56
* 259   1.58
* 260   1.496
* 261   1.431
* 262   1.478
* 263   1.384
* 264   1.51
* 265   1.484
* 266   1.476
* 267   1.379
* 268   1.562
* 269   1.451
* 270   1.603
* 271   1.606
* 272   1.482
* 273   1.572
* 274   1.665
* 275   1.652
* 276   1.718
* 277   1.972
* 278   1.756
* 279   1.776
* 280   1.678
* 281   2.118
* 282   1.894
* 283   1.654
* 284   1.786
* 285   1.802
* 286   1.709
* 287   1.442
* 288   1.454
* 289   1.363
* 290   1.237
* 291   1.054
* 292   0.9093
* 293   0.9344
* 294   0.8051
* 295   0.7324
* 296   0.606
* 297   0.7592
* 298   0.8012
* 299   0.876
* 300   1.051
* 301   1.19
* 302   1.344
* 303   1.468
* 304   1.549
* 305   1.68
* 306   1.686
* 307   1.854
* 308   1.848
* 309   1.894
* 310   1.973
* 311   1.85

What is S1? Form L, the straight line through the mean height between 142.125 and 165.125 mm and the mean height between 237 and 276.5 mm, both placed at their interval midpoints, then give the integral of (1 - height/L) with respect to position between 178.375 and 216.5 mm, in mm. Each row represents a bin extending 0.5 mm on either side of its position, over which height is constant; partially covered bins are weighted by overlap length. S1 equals 3.9 mm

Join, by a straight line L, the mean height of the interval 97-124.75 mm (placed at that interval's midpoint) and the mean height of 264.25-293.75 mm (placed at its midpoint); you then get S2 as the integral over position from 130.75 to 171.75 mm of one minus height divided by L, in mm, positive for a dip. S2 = -1.1 mm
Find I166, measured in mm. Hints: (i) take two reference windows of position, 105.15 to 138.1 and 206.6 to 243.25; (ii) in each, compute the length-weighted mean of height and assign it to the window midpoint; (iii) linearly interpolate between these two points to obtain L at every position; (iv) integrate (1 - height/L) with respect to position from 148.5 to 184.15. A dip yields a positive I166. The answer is -1.73 mm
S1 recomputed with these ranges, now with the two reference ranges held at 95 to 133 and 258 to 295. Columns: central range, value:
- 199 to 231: 2.9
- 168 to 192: -0.2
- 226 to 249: -2.2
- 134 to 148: -0.9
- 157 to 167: 0.2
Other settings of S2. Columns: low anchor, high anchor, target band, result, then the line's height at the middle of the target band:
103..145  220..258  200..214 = 1.4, 1.71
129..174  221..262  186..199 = 1.6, 1.74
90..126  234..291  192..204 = 1.4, 1.75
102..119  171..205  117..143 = -0.7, 1.75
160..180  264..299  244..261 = -2.4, 1.52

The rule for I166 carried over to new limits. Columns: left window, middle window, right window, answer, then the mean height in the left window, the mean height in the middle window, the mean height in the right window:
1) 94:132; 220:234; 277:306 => 0.35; 1.84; 1.49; 1.35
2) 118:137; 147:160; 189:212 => -0.56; 1.77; 1.77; 1.54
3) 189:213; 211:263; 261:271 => -3.73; 1.54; 1.62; 1.48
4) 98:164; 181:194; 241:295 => 1.00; 1.81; 1.59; 1.6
